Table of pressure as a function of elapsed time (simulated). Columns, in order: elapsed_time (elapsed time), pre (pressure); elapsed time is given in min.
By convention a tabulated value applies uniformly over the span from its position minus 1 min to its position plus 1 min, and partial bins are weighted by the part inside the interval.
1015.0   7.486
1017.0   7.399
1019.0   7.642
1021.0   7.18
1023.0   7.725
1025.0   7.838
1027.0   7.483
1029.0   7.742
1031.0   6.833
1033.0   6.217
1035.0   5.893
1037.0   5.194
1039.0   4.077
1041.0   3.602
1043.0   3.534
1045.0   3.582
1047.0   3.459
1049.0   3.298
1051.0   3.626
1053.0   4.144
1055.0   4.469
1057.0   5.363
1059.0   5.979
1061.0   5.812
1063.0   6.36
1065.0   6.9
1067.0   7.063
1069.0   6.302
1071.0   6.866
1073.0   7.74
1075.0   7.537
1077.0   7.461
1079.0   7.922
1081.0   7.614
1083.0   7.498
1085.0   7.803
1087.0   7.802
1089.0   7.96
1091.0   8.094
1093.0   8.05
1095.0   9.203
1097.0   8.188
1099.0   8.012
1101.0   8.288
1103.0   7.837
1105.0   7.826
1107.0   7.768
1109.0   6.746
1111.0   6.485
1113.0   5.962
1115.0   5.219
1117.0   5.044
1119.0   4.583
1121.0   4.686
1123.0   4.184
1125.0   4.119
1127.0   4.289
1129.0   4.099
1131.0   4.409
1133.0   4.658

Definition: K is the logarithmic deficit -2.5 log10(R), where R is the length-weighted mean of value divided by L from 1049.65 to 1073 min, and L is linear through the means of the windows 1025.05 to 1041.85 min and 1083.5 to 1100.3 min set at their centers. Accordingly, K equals 0.22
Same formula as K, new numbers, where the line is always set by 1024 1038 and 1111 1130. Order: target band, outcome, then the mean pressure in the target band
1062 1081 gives -0.22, 7.15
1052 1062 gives 0.19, 5.15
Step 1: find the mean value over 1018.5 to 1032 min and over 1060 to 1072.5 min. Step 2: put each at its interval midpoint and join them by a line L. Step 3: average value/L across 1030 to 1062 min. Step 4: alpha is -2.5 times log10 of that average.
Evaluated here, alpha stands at 0.44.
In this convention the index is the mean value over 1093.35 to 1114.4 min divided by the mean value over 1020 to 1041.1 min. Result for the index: 1.18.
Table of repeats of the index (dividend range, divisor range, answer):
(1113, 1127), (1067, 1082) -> 0.64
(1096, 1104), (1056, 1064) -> 1.37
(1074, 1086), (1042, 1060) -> 1.84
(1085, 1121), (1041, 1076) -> 1.34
